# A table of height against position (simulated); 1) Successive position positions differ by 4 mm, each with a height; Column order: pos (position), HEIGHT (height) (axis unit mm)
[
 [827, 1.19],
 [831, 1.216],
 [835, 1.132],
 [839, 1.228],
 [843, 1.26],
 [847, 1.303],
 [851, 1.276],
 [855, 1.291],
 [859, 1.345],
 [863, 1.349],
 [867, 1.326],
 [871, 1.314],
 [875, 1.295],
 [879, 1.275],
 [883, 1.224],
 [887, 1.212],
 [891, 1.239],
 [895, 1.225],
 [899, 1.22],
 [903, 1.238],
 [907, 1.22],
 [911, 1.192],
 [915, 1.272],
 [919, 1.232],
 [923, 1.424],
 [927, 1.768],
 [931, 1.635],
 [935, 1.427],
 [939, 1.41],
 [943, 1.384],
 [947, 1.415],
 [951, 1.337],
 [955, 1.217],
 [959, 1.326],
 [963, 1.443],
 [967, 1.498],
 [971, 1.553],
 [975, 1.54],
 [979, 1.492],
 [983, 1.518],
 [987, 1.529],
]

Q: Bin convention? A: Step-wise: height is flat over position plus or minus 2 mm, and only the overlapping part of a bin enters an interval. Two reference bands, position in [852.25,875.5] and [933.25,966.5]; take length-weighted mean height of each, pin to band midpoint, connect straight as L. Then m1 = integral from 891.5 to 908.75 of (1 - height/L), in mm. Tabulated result 1.5 mm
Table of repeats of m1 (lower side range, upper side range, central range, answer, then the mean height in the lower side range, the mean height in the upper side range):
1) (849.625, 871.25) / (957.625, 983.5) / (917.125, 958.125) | 0.3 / 1.32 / 1.48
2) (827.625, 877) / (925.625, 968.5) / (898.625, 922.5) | 2.3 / 1.28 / 1.44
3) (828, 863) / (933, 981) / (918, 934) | -1.8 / 1.26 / 1.42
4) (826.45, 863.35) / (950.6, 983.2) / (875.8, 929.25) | 2.1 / 1.26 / 1.44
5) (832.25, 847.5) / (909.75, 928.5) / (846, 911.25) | 1.3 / 1.22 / 1.37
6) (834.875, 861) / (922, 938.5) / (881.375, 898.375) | 2.3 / 1.27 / 1.56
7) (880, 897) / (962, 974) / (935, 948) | 0.1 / 1.23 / 1.51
